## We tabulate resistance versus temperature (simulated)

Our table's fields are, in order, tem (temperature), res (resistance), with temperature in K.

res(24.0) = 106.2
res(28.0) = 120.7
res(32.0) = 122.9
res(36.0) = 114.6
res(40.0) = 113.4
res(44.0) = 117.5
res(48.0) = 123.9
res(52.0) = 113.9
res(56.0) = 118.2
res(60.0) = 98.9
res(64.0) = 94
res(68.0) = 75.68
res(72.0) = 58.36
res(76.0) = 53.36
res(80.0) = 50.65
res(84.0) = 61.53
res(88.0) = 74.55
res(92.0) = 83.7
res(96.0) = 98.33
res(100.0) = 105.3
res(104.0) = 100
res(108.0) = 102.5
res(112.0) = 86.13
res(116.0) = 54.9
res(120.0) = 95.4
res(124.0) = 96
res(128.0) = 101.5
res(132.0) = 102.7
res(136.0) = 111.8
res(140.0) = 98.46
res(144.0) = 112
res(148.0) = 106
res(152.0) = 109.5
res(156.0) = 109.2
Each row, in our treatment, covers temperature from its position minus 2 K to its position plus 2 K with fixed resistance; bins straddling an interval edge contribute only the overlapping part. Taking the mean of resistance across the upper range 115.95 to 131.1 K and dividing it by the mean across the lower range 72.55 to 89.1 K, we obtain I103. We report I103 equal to 1.56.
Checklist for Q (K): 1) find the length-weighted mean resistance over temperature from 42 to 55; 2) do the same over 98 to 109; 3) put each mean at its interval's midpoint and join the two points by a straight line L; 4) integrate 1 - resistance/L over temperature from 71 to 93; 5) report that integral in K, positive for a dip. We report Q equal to 9.2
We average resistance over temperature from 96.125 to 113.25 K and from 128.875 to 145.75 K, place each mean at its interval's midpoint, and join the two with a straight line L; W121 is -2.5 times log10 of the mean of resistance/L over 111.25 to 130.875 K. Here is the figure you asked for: 0.17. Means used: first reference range 99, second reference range 106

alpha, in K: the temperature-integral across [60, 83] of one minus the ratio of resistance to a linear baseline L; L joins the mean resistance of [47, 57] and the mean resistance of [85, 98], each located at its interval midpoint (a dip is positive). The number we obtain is 7.5 K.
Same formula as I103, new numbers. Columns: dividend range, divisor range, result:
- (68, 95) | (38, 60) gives 0.57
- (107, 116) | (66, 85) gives 1.41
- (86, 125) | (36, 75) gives 0.89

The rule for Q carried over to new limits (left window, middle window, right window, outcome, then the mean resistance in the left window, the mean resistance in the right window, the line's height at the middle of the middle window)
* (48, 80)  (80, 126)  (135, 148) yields 5.59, 87.5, 107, 97.2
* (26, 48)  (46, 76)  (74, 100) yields 1.01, 118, 73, 96.6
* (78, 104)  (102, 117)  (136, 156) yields 0.22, 80.6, 107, 89.6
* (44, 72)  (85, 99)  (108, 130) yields 1.32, 102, 88.2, 94.2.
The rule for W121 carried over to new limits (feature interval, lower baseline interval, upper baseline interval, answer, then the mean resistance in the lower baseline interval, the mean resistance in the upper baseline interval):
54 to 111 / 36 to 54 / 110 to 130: 0.20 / 117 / 86.8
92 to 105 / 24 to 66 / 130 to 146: 0.11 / 113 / 106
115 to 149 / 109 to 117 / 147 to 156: -0.07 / 76.5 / 108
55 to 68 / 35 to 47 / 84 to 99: 0.05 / 116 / 83.6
